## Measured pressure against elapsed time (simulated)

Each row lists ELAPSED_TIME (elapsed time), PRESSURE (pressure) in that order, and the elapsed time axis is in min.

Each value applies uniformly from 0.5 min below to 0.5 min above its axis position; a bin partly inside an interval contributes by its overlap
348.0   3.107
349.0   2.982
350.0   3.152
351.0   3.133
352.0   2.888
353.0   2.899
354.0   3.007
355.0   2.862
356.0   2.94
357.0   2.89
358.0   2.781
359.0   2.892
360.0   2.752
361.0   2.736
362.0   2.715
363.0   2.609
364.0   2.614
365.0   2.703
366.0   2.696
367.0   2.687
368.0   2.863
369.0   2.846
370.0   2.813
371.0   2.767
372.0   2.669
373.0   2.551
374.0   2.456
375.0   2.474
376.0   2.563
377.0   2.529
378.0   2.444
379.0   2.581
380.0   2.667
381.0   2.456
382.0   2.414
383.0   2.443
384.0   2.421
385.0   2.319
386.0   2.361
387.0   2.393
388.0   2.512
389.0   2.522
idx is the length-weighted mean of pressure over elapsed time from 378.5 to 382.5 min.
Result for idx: 2.53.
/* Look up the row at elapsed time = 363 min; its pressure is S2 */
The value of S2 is 2.609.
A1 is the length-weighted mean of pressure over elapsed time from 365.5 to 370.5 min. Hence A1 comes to 2.78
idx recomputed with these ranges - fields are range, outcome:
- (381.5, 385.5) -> 2.4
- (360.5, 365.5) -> 2.68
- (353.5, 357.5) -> 2.92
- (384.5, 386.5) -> 2.34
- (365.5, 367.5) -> 2.69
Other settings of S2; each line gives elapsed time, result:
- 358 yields 2.781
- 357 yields 2.89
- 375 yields 2.474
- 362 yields 2.715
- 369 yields 2.846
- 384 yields 2.421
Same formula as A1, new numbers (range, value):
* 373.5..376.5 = 2.5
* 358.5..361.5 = 2.79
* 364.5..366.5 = 2.7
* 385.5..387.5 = 2.38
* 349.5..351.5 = 3.14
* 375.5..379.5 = 2.53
